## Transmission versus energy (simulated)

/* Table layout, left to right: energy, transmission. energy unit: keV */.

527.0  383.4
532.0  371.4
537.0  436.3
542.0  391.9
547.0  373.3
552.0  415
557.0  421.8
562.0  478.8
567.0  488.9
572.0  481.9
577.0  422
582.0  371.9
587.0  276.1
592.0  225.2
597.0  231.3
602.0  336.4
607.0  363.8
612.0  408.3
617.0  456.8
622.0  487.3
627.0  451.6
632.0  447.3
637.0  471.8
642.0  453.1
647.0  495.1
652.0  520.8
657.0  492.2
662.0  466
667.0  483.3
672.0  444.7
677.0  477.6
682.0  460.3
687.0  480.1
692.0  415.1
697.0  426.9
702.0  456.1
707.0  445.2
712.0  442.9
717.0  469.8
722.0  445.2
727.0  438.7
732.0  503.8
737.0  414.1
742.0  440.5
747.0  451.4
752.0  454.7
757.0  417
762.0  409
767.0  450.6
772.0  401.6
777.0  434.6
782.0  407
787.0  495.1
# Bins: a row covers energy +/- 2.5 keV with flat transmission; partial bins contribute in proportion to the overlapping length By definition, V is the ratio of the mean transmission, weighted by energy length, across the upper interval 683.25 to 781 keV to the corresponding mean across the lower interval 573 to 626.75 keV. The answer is 1.21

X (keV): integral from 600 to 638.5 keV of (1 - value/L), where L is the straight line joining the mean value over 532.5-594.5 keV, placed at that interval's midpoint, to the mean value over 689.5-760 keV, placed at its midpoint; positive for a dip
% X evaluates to -1.3 keV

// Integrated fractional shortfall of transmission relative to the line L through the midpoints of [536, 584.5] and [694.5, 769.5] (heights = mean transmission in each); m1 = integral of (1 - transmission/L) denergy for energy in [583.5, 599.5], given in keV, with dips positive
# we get 6.6 keV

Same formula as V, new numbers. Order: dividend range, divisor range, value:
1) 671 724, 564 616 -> 1.24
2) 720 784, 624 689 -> 0.92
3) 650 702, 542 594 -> 1.17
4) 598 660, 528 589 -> 1.08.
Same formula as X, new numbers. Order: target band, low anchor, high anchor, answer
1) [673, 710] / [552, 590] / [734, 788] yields -2.1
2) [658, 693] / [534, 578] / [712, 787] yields -2.1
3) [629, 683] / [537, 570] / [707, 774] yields -4.7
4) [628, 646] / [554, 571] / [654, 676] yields 0.4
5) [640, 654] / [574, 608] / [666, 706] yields -3.2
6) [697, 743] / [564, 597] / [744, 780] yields -3.7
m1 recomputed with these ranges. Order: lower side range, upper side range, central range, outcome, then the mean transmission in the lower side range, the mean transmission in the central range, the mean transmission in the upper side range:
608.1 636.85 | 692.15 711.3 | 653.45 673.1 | -1.4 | 448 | 476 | 439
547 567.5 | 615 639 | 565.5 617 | 10.0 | 438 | 363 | 463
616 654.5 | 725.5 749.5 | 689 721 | 1.0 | 474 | 443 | 450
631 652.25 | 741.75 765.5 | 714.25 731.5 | -0.4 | 475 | 457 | 435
